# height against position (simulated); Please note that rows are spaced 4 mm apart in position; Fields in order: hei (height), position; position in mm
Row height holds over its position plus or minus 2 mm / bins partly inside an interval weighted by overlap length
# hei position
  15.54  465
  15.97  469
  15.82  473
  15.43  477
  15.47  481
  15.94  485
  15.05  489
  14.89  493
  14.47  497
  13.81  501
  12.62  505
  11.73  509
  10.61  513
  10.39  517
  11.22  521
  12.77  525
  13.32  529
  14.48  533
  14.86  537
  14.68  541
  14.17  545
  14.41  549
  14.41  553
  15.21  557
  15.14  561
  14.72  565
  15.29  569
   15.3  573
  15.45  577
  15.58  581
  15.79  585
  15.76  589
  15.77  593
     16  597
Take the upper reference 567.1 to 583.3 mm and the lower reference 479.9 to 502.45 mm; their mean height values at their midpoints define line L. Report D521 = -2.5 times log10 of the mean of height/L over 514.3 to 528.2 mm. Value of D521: 0.29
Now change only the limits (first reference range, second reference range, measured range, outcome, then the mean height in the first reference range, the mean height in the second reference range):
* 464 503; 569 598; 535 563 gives 0.06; 15.2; 15.6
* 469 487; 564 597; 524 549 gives 0.11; 15.7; 15.5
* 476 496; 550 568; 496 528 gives 0.24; 15.3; 14.9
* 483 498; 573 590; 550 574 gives 0.04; 15.1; 15.6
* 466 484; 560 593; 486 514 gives 0.16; 15.7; 15.4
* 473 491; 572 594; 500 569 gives 0.16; 15.5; 15.6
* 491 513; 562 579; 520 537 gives 0.06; 13.2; 15.2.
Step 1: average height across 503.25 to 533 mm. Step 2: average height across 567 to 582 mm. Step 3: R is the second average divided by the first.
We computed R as 1.28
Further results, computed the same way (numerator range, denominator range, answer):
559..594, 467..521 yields 1.11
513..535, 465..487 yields 0.78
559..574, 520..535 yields 1.16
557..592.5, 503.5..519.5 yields 1.36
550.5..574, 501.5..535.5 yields 1.22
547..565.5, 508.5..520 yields 1.36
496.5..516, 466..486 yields 0.79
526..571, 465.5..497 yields 0.94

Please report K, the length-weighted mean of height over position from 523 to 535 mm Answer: 13.5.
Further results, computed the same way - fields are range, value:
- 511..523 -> 10.7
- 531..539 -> 14.7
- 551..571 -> 15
